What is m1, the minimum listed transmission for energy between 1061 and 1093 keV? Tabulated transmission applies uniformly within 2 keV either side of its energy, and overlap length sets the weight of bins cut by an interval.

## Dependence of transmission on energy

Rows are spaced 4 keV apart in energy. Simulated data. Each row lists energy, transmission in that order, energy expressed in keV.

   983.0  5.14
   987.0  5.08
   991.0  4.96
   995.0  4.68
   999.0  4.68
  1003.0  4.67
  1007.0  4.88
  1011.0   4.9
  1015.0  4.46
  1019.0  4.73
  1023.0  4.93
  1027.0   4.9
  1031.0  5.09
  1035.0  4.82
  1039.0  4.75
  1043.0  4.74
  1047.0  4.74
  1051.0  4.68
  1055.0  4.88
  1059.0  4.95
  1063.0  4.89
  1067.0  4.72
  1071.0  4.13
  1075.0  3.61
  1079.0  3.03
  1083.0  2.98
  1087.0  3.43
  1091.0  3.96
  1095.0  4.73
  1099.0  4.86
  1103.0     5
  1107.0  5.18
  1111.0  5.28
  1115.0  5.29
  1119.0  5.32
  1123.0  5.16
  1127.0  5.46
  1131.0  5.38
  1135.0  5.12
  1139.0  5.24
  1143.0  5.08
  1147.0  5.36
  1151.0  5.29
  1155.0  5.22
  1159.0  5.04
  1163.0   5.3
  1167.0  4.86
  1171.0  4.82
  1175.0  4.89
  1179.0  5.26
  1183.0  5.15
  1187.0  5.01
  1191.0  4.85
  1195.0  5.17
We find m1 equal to 2.98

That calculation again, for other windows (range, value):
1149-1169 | 4.86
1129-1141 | 5.12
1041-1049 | 4.74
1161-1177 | 4.82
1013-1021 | 4.46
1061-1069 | 4.72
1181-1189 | 5.01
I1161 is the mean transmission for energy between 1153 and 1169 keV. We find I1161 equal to 5.1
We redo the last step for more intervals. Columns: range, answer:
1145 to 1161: 5.23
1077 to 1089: 3.15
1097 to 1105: 4.93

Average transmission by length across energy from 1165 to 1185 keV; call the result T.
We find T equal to 5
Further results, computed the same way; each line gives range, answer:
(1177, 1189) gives 5.14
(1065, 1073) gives 4.42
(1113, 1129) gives 5.31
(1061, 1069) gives 4.8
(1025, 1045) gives 4.86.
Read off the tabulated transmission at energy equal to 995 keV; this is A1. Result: 4.68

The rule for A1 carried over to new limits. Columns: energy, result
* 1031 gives 5.09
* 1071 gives 4.13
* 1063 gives 4.89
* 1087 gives 3.43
